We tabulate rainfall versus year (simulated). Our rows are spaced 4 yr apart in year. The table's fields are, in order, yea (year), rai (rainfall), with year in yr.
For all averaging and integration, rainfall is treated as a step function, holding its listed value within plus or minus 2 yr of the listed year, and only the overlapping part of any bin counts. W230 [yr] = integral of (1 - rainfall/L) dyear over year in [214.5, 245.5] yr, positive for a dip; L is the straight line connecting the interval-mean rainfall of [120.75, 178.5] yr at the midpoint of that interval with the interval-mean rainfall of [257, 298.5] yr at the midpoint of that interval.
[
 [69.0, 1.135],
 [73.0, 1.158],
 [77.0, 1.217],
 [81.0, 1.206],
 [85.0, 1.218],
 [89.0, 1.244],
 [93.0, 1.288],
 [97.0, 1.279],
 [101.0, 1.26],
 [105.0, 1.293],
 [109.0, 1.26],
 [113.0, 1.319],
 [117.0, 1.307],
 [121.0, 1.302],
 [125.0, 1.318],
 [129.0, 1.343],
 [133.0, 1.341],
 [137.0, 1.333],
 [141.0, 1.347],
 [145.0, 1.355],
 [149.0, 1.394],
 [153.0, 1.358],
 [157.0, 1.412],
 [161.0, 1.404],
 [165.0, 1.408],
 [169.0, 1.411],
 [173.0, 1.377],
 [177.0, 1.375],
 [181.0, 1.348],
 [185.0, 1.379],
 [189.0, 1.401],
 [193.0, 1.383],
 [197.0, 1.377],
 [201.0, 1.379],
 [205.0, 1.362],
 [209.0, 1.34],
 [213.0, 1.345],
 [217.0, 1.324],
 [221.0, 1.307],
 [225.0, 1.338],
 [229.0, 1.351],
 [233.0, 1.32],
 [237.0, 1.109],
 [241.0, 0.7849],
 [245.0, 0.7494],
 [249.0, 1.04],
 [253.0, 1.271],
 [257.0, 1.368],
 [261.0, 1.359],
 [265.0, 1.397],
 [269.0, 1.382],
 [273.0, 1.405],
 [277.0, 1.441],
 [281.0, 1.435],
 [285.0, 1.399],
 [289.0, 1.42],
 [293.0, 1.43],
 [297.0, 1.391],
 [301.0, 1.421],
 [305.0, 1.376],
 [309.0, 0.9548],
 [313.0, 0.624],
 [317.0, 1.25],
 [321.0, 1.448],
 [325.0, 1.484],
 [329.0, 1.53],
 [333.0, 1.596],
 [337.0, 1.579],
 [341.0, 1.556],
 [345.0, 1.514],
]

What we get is 4.6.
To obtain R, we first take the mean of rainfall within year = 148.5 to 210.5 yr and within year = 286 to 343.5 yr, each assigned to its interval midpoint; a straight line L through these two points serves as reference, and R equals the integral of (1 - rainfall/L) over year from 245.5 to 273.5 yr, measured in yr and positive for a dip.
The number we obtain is 1.8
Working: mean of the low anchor 1.38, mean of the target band 1.28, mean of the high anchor 1.36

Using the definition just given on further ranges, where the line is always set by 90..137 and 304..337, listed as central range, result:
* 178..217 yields -2.0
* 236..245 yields 2.9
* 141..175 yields -2.3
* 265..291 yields -2.3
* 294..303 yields -0.8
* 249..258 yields 0.3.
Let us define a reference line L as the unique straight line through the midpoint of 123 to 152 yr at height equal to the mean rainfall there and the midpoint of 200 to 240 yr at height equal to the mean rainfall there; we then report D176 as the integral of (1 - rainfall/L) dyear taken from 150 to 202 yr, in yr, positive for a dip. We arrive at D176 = -2.3 yr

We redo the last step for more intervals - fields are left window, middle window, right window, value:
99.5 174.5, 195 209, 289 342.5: -0.19 yr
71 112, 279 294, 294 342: -0.97 yr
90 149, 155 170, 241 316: -1.29 yr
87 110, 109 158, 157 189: -0.47 yr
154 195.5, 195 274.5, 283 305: 7.63 yr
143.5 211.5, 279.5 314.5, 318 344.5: 4.91 yr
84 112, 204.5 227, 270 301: 0.44 yr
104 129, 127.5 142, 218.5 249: -0.72 yr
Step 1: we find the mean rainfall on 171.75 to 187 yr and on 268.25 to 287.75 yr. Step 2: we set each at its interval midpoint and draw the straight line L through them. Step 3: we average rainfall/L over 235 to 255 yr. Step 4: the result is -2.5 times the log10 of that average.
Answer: 0.38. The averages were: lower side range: 1.37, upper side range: 1.41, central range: 0.991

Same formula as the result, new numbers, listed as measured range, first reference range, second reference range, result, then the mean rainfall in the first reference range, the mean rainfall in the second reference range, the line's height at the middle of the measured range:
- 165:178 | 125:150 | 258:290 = -0.02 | 1.35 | 1.4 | 1.36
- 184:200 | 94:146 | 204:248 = -0.12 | 1.31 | 1.2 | 1.24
